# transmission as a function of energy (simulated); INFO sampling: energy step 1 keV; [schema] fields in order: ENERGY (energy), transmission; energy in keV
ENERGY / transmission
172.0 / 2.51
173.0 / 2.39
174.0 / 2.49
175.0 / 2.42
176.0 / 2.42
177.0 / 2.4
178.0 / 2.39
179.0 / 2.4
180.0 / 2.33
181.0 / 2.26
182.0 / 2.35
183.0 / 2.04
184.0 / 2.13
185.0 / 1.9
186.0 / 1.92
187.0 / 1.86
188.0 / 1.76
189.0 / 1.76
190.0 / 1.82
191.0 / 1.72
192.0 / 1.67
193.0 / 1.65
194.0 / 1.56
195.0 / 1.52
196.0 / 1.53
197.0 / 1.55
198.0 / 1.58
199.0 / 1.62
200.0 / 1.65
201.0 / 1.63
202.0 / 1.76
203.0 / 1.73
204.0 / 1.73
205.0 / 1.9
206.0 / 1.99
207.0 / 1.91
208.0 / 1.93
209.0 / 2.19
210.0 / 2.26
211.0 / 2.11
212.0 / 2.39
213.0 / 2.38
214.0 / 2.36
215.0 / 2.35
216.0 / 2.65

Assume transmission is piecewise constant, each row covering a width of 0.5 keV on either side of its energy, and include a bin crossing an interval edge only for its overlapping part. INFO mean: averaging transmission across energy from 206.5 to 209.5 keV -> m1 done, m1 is 2.01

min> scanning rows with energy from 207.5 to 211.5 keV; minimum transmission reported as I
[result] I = 1.93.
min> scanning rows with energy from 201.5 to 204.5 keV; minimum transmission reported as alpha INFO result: 1.73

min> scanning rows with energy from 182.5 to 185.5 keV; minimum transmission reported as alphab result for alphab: 1.9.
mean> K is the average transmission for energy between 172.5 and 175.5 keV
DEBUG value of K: 2.43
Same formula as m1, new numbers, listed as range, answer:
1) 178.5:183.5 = 2.28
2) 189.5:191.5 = 1.77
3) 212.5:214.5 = 2.37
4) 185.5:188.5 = 1.85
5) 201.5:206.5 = 1.82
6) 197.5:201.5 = 1.62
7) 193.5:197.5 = 1.54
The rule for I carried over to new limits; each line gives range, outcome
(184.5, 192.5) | 1.67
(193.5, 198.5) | 1.52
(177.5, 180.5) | 2.33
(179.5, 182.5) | 2.26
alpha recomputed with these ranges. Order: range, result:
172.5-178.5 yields 2.39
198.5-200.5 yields 1.62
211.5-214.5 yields 2.36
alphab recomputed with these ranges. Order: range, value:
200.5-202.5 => 1.63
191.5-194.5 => 1.56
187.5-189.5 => 1.76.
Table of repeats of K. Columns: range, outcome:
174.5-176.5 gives 2.42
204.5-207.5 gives 1.93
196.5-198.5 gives 1.56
